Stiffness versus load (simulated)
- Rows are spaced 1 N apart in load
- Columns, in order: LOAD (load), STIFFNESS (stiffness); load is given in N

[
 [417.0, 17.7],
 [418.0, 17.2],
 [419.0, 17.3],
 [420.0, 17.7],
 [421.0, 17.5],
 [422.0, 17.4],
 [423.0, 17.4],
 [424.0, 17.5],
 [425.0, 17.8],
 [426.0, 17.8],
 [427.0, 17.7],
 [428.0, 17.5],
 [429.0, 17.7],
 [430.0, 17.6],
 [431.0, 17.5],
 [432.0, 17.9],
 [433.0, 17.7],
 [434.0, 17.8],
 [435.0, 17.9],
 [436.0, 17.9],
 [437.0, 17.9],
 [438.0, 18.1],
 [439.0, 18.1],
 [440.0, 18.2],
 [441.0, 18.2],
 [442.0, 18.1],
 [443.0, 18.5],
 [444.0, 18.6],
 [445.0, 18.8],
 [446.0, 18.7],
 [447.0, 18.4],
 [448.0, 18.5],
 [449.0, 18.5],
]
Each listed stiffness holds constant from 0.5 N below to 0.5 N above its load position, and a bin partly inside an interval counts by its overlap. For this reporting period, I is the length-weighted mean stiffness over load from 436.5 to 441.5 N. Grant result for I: 18.1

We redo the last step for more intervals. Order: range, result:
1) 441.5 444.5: 18.4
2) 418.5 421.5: 17.5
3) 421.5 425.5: 17.5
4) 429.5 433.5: 17.7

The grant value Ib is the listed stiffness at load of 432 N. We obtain 17.9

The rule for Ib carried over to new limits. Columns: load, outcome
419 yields 17.3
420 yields 17.7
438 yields 18.1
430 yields 17.6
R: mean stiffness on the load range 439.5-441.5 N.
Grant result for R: 18.2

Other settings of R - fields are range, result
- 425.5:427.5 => 17.8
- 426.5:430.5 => 17.6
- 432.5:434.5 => 17.8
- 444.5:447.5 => 18.6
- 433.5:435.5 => 17.9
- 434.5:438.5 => 17.9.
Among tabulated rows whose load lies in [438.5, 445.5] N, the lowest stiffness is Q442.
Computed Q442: 18.1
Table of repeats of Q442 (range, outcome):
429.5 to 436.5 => 17.5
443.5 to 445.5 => 18.6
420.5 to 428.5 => 17.4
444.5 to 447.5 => 18.4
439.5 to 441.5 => 18.2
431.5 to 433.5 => 17.7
